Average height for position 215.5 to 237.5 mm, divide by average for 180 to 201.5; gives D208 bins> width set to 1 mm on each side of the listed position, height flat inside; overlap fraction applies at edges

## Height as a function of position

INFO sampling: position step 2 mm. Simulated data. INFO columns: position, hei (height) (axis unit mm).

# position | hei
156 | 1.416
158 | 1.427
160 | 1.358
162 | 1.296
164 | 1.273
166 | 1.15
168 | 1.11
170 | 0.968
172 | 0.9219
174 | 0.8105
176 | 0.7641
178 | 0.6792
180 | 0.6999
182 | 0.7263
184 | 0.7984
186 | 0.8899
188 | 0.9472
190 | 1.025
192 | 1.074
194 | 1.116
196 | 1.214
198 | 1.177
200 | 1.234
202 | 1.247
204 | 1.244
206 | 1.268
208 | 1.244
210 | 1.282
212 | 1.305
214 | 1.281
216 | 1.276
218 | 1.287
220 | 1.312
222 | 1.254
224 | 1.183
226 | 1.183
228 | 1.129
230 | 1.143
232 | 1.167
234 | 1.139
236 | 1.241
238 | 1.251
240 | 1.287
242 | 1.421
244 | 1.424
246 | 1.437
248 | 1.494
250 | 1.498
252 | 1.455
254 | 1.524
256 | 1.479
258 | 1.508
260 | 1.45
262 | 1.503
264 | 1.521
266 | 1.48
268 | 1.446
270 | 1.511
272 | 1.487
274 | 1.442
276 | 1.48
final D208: 1.2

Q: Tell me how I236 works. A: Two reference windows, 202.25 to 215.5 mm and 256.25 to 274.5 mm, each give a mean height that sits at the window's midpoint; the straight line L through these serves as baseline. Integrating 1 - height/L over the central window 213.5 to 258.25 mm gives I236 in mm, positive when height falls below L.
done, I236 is 1.8 mm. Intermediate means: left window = 1.27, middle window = 1.32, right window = 1.48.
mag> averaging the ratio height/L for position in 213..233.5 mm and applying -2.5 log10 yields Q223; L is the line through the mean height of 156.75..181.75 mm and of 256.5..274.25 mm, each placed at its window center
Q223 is 0.057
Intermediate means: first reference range 1.03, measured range 1.22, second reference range 1.48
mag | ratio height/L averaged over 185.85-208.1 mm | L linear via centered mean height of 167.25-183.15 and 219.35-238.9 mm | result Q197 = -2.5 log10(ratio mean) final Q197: -0.17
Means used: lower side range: 0.83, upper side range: 1.2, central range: 1.15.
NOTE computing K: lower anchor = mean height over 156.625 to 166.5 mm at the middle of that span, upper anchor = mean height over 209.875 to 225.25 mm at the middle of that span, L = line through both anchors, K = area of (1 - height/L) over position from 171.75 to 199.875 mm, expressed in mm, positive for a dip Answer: 8.0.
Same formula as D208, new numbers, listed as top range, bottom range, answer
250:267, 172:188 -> 1.89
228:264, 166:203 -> 1.41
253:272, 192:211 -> 1.23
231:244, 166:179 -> 1.41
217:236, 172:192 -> 1.44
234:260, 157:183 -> 1.39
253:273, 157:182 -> 1.45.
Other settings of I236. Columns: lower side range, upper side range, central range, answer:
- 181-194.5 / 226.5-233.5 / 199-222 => -4.9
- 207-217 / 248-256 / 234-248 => 0.9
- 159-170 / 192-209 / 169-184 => 5.1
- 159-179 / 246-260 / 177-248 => 6.1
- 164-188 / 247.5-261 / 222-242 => 1.7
